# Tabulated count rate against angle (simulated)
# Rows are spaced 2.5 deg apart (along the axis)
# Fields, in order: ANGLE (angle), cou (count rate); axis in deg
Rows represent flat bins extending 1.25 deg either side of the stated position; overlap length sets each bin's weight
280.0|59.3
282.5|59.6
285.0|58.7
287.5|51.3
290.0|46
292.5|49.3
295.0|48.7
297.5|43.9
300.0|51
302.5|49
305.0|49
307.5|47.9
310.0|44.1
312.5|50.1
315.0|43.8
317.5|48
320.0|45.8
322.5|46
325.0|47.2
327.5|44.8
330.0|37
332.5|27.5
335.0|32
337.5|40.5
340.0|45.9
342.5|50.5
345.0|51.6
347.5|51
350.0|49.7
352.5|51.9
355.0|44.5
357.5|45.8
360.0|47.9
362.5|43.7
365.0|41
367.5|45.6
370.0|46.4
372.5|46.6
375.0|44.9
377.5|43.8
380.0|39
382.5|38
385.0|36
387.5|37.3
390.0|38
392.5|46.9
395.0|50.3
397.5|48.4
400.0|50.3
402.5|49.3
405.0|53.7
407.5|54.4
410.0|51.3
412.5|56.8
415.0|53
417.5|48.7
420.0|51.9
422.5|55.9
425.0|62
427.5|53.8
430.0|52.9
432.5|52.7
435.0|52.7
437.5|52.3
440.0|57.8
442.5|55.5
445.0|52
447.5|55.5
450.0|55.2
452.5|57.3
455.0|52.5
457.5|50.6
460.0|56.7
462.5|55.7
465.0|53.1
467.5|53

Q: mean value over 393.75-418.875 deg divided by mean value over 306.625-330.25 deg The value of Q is 1.1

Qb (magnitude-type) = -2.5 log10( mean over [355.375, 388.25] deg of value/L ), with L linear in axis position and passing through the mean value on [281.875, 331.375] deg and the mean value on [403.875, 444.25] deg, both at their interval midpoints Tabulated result 0.193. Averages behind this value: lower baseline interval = 47.9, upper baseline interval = 54.1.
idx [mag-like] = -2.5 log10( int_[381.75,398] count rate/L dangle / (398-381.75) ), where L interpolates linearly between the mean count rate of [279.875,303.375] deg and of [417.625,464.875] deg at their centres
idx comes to 0.26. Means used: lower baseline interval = 51.4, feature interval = 42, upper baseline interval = 54.4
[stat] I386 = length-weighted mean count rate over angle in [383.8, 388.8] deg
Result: 36.7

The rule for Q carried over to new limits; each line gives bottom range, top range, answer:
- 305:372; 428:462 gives 1.20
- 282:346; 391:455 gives 1.15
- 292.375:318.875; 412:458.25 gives 1.14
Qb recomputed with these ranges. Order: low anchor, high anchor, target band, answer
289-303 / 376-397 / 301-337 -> 0.06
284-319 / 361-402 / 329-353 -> 0.06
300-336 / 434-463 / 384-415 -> 0.06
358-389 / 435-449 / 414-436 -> -0.05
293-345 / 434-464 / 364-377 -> 0.09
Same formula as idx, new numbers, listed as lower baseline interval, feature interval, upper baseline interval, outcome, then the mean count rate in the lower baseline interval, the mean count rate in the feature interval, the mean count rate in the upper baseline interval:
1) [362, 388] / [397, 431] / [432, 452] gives -0.08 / 42.1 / 53.1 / 54.4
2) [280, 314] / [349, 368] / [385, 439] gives 0.10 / 50.2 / 46.2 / 50.8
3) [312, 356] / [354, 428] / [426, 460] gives 0.05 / 44.8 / 47.5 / 54.1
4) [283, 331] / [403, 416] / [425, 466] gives -0.02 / 47.7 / 53.6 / 54.4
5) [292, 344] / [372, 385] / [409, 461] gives 0.19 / 44.8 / 41.6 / 54.1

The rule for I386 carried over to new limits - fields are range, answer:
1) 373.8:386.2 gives 40.3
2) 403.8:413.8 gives 54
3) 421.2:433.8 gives 55.4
